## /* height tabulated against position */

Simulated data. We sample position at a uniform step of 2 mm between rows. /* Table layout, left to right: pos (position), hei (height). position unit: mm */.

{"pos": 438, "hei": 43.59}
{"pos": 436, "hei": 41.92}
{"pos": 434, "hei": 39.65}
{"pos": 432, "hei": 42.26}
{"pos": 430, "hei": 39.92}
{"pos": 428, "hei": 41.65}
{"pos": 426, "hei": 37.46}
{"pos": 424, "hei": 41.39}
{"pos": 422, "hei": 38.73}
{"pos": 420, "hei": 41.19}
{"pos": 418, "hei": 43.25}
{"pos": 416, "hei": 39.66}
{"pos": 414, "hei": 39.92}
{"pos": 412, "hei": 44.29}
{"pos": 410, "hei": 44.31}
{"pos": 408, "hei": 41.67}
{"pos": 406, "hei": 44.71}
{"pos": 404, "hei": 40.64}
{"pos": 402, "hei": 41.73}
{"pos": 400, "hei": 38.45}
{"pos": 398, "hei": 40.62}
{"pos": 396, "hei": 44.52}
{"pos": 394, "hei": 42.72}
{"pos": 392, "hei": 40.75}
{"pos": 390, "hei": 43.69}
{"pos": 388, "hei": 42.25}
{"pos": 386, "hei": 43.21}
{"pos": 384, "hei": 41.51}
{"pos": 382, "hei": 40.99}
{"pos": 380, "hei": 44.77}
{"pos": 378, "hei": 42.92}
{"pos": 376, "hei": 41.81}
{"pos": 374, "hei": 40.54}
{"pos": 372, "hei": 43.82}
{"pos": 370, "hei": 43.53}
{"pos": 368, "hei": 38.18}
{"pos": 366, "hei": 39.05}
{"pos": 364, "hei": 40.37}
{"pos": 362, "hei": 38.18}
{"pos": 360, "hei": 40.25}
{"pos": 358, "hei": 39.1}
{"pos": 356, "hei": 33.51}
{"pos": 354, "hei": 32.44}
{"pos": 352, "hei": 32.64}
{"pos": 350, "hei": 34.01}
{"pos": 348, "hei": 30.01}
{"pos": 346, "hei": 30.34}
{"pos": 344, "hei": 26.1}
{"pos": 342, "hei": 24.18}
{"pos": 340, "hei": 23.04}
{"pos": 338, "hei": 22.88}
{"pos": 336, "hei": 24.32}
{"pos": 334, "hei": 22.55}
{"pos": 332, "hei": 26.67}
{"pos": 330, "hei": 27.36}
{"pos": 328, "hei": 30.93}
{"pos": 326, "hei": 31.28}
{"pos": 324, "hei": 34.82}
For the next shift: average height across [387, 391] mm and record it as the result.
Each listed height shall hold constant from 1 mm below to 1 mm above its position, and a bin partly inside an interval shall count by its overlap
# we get 43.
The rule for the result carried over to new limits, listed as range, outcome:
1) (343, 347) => 28.2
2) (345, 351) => 31.5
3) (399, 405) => 40.3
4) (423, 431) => 40.1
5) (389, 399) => 42.5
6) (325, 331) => 29.9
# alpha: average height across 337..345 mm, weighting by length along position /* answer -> 24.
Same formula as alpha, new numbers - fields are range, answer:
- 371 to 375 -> 42.2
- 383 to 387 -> 42.4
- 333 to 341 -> 23.2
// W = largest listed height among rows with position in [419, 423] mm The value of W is 41.19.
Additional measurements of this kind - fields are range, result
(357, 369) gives 40.37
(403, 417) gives 44.71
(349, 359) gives 39.1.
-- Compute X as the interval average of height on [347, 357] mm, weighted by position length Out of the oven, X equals 32.5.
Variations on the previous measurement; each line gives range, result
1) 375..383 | 42.6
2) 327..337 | 26.4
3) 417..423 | 41.1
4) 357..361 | 39.7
